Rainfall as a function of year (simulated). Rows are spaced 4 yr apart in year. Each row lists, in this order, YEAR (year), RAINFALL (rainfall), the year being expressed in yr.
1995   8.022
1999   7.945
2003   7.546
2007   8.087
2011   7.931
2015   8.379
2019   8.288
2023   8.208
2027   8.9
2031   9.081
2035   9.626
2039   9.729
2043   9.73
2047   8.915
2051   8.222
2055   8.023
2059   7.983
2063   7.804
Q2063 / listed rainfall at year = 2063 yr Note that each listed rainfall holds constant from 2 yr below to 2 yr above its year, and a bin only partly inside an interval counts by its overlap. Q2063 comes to 7.804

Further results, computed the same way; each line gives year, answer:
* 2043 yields 9.73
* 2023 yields 8.208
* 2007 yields 8.087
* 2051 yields 8.222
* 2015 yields 8.379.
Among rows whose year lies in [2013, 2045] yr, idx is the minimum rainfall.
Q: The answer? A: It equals 8.208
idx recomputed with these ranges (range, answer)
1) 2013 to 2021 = 8.288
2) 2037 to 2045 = 9.729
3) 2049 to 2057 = 8.023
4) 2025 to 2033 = 8.9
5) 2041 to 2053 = 8.222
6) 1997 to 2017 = 7.546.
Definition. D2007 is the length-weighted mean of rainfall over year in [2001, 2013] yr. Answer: 7.85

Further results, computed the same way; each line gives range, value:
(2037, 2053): 9.15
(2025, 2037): 9.2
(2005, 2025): 8.18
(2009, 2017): 8.15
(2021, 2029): 8.55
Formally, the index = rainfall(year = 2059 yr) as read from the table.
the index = 7.983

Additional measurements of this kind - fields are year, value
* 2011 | 7.931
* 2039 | 9.729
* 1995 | 8.022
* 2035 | 9.626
